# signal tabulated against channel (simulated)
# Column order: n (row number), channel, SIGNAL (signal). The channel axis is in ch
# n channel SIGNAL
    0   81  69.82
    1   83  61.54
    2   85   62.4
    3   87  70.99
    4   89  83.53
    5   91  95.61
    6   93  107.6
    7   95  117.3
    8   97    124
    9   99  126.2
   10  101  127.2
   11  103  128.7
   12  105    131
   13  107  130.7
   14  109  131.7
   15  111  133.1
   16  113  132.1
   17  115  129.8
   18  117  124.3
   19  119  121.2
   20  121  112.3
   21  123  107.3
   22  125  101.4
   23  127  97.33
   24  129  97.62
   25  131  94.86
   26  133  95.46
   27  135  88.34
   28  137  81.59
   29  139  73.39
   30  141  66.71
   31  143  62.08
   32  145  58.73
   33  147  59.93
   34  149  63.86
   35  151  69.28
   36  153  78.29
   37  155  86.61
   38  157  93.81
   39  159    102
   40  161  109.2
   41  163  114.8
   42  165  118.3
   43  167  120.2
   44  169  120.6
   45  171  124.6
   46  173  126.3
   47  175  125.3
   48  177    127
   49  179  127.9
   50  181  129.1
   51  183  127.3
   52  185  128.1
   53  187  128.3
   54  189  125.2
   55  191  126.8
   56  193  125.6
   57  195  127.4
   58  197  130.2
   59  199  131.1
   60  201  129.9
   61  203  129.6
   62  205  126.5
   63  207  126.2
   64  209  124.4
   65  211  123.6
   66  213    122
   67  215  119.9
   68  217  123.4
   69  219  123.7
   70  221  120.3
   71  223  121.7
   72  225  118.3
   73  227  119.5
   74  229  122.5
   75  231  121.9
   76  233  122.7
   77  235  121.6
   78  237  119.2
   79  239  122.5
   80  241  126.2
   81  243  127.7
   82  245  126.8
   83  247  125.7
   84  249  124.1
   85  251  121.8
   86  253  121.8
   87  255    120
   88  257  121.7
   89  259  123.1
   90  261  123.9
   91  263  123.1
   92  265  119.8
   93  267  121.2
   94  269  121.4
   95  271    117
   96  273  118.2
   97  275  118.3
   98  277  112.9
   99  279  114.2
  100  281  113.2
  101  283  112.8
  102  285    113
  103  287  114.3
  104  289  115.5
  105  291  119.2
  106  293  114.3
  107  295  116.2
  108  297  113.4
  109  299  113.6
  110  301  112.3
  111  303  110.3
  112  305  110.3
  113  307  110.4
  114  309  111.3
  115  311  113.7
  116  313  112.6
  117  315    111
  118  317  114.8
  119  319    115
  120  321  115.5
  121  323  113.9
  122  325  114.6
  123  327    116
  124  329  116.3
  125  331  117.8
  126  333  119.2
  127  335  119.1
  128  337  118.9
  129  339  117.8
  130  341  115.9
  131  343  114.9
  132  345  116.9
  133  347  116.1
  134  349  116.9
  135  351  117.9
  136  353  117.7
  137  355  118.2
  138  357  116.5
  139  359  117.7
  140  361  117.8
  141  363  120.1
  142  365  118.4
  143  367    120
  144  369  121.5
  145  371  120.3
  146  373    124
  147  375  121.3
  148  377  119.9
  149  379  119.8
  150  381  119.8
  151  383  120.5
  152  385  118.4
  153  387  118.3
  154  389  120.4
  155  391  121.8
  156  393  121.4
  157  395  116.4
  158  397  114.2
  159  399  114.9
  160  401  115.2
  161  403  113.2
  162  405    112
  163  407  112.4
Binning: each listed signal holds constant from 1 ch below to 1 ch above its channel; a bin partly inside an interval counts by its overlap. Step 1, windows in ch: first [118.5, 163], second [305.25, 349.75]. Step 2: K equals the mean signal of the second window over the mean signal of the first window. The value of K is 1.32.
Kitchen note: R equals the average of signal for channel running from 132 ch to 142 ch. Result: 81.1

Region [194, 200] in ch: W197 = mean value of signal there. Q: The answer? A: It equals 130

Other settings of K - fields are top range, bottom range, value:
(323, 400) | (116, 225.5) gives 1.08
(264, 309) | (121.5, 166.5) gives 1.31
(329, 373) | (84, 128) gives 1.04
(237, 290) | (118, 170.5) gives 1.30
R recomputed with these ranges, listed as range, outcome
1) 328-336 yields 118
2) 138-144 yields 67.4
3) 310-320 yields 113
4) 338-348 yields 116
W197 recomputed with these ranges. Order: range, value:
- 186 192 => 127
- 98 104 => 127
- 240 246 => 127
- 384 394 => 120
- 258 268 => 122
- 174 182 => 127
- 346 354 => 117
